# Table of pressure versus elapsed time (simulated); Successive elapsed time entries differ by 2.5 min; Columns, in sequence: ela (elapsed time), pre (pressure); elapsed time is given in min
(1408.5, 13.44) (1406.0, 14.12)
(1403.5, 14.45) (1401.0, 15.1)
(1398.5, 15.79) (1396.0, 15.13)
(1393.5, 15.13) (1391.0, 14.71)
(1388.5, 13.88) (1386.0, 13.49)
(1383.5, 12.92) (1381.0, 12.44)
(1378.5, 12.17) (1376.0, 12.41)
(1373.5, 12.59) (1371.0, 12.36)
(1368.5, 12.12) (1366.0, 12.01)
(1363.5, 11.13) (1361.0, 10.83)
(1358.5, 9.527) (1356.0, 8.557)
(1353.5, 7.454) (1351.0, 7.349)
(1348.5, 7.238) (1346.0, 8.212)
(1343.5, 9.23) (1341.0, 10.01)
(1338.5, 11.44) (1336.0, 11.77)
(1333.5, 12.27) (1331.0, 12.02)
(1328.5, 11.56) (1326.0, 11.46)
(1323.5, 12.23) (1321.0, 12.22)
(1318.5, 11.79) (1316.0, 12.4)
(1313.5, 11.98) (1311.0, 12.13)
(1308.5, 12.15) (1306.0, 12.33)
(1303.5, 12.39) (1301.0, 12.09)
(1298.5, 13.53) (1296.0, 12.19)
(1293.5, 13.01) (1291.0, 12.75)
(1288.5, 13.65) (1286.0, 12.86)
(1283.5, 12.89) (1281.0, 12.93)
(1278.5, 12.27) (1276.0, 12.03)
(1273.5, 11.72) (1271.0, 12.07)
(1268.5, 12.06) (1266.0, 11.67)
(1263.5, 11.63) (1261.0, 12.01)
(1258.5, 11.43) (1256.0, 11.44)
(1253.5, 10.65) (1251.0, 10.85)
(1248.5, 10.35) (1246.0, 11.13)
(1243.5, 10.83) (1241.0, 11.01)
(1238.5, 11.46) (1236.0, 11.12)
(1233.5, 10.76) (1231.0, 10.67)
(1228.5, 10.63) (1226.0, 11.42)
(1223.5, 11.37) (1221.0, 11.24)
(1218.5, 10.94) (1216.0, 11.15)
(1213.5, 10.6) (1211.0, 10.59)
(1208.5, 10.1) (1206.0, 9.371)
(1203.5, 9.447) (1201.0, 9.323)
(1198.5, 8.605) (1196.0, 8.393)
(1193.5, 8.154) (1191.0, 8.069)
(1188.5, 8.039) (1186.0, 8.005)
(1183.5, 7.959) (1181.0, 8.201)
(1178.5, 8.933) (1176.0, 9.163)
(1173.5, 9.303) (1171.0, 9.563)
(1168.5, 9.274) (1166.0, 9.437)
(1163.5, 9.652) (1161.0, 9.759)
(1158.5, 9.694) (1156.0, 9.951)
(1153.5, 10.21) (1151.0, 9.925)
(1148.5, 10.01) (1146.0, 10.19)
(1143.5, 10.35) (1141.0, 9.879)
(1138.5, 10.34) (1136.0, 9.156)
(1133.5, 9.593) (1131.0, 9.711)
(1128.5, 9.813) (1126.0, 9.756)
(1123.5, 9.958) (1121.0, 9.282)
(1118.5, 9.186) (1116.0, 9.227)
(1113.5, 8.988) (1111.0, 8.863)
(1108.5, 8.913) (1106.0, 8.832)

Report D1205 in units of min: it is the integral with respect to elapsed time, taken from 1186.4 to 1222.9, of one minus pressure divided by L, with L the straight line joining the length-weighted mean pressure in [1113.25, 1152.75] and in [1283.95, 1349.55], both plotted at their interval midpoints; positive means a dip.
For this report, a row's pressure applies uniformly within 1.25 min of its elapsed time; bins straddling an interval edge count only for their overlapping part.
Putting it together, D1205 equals 3.4 min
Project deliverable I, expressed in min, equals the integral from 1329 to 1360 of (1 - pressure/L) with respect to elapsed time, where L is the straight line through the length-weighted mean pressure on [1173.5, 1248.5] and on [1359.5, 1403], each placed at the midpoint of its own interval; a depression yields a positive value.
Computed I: 7.0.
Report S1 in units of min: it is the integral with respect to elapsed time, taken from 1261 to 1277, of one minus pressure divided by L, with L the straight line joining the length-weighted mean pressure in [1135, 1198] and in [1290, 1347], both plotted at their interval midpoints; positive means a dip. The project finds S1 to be -1.3 min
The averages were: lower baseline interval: 9.26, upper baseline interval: 11.8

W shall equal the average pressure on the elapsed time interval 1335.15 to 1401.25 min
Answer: 11.6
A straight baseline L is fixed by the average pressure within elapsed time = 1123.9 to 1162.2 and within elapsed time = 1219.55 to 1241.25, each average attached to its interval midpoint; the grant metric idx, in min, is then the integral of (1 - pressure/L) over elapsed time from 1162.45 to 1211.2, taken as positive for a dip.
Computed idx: 7.2 min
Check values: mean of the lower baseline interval 9.89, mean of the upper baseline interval 11.1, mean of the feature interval 8.94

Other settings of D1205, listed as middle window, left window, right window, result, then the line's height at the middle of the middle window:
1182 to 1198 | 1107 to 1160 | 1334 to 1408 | 3.2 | 10.2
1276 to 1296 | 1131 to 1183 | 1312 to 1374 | -4.6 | 10.4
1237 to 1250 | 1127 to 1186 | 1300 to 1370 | -0.9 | 10.2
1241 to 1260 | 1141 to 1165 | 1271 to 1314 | 1.3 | 11.7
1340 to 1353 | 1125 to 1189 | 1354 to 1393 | 3.8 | 11.7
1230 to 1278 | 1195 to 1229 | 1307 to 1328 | -1.7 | 10.9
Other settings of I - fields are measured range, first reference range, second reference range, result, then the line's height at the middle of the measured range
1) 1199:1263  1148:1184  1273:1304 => 2.1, 11.1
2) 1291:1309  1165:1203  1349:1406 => -2.8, 10.9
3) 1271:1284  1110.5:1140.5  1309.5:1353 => -2.2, 10.5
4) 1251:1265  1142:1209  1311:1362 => -2.1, 9.88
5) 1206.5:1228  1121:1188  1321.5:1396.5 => -1.6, 10.1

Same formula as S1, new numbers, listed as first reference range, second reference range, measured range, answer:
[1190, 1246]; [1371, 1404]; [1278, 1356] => 4.9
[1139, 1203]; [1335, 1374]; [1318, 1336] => -3.6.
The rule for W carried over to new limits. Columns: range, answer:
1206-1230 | 10.8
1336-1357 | 8.87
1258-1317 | 12.4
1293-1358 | 11.1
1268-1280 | 12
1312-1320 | 12.1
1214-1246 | 11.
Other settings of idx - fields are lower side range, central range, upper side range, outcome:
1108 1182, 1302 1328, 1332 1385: -4.1 min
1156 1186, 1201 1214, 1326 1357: -0.9 min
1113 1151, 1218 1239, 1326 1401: -1.1 min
